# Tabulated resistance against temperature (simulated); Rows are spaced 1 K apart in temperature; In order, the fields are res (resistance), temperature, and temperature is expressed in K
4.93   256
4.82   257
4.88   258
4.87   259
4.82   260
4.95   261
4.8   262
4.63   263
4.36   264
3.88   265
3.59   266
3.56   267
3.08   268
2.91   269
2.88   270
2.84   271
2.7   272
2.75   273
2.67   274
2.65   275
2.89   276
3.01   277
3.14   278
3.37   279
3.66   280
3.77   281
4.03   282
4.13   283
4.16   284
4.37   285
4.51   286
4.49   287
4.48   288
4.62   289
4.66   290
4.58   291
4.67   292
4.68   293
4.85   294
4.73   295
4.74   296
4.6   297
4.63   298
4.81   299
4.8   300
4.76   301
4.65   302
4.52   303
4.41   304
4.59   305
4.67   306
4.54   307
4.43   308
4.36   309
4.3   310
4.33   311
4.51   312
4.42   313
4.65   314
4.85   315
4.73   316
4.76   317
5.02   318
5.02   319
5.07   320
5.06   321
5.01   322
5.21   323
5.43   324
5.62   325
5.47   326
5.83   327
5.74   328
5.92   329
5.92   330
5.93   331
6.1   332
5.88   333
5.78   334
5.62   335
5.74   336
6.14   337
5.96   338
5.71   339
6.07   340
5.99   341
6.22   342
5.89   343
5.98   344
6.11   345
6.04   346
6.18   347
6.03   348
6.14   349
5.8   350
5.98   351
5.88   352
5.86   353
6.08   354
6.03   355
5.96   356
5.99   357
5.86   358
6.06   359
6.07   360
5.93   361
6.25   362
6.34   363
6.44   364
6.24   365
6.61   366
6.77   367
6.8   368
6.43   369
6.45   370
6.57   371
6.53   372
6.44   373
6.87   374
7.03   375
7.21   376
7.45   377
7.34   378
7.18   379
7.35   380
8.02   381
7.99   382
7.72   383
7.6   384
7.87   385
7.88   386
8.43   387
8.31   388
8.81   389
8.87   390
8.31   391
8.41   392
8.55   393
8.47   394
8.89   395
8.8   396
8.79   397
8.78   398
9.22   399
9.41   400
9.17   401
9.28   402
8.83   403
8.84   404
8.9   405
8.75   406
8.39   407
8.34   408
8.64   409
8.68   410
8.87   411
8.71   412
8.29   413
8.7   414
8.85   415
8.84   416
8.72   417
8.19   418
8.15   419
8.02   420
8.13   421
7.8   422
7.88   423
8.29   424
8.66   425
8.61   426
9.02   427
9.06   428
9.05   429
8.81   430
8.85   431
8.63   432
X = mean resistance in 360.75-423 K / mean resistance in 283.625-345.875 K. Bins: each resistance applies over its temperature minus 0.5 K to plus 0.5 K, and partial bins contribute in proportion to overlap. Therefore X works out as 1.56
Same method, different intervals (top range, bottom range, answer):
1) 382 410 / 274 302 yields 2.05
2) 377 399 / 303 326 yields 1.72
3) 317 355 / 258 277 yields 1.59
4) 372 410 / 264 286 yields 2.43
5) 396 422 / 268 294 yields 2.34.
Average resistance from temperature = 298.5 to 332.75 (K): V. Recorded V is 4.99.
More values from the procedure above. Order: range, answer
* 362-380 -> 6.75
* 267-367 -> 4.99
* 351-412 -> 7.56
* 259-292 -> 3.81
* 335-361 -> 5.98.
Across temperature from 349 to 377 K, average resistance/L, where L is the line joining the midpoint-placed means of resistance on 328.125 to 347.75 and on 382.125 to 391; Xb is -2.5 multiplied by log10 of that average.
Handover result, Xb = 0.13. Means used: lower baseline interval 5.95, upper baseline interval 8.18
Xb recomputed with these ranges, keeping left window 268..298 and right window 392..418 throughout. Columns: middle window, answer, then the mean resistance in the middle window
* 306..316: 0.11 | 4.51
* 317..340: 0.02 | 5.59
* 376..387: 0.02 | 7.66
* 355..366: 0.14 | 6.13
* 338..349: 0.05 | 6.02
